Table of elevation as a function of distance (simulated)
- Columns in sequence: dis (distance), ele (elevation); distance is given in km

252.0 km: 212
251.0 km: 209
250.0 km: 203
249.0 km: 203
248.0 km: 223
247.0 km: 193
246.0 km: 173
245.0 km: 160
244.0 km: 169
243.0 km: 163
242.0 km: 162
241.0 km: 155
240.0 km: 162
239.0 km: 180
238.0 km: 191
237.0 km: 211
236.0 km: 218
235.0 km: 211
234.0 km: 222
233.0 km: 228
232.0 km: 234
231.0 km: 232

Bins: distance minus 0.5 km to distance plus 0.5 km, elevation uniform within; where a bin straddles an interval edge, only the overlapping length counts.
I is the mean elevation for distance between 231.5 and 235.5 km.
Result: 224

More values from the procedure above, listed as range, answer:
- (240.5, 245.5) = 162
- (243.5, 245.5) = 164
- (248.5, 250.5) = 203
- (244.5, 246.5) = 166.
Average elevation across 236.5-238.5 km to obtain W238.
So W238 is 201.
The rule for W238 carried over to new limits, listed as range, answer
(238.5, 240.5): 171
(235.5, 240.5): 192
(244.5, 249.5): 190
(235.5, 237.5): 214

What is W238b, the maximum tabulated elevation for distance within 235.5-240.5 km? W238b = 218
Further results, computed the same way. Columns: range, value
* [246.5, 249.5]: 223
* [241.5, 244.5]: 169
